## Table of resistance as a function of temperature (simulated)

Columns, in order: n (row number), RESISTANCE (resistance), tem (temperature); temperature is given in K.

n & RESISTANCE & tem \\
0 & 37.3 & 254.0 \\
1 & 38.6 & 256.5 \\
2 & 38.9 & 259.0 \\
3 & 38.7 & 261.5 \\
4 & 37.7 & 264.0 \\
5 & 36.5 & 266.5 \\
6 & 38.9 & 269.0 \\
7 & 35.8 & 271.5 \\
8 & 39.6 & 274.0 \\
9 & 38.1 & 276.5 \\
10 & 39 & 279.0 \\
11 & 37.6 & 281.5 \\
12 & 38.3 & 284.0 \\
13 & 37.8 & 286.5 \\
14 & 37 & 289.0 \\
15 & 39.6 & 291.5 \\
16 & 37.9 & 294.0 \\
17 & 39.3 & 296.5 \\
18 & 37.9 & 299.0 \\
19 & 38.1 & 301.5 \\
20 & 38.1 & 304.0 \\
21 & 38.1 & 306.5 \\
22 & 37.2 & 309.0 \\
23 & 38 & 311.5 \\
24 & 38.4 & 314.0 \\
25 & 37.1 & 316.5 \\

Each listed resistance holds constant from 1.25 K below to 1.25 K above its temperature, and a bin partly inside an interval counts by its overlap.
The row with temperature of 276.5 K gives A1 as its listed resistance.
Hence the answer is 38.1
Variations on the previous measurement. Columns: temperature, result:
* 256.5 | 38.6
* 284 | 38.3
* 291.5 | 39.6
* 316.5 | 37.1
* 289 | 37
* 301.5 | 38.1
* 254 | 37.3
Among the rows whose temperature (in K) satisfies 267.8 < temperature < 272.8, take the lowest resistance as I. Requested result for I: 35.8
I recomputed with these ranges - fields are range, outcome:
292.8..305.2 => 37.9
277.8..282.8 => 37.6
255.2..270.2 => 36.5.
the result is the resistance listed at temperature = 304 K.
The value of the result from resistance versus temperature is 38.1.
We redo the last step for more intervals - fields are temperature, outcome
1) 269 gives 38.9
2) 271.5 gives 35.8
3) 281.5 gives 37.6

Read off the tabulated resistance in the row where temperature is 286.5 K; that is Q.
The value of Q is 37.8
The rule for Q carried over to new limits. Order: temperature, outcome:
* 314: 38.4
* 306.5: 38.1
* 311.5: 38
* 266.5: 36.5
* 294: 37.9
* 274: 39.6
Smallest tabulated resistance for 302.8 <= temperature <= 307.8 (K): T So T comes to 38.1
